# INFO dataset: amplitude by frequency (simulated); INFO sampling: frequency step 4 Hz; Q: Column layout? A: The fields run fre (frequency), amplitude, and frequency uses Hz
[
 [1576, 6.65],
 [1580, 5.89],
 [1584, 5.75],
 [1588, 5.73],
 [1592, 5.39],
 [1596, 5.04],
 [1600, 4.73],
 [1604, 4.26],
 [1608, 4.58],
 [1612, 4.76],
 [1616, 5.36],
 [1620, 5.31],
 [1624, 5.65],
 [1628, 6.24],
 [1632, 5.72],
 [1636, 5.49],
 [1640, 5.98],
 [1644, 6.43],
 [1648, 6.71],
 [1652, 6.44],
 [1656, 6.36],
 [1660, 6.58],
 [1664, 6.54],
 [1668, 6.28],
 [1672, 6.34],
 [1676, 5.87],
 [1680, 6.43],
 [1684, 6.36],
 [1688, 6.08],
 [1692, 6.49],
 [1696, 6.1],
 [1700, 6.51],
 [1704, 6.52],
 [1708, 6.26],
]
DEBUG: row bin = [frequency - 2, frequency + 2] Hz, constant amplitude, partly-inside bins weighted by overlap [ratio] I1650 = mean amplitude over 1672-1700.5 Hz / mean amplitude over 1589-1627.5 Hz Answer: 1.2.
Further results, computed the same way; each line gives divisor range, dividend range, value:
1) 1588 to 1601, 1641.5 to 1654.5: 1.25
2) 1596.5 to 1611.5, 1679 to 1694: 1.38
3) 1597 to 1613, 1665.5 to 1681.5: 1.36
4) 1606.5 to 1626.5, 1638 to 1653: 1.23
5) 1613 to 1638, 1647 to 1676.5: 1.15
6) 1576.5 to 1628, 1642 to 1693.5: 1.21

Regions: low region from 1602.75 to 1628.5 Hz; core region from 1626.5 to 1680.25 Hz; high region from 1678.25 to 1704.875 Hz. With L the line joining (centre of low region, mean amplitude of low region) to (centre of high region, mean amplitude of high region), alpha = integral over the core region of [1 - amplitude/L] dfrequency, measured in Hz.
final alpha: -4.8 Hz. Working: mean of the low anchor 5.13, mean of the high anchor 6.35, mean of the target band 6.24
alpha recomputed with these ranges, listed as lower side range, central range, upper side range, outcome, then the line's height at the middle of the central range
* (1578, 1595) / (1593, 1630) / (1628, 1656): 4.9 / 5.88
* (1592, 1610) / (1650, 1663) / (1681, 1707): -1.8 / 5.69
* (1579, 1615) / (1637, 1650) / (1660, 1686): -1.0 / 5.85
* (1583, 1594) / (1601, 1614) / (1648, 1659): 2.9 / 5.86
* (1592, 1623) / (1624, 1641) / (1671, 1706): -1.5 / 5.35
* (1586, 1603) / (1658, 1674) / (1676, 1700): -1.1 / 6.01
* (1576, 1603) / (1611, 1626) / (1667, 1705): 1.1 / 5.72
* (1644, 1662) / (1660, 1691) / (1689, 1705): 0.7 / 6.44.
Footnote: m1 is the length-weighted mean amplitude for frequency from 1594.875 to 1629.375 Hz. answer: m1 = 5.08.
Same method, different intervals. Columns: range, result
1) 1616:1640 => 5.68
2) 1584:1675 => 5.73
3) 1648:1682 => 6.38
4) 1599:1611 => 4.53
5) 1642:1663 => 6.51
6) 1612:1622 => 5.22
